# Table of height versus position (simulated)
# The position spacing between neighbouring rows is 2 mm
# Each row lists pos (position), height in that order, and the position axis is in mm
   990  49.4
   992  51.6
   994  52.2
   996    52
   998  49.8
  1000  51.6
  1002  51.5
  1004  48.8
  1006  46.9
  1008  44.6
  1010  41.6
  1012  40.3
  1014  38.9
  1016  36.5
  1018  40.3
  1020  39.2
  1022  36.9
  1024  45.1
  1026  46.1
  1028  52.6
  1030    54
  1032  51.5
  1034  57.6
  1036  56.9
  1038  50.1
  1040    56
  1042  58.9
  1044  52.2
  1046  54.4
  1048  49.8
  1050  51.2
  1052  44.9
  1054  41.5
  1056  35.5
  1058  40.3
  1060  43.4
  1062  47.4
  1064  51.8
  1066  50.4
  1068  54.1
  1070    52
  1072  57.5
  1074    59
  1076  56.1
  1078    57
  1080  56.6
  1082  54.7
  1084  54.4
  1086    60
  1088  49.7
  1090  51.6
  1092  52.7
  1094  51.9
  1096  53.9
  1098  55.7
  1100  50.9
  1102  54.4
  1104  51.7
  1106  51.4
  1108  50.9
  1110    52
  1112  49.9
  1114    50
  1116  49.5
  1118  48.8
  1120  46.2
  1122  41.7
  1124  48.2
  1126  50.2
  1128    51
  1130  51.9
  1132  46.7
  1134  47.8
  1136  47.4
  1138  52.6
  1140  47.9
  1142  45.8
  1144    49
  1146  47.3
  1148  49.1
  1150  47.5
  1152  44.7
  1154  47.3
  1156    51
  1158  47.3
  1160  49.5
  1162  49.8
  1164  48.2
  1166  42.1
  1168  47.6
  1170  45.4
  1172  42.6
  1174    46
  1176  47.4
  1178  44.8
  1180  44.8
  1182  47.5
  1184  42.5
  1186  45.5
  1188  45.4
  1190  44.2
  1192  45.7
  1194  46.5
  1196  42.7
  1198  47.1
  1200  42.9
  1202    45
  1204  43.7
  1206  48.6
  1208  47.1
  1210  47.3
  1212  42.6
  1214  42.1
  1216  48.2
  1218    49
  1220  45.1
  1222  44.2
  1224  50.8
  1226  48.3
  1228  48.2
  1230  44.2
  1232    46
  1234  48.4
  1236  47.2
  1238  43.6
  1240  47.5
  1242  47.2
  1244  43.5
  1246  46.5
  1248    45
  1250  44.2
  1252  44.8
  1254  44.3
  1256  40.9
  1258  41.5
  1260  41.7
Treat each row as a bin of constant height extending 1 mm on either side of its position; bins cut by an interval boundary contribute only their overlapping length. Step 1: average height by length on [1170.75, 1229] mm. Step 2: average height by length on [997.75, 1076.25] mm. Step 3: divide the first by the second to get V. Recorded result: 0.95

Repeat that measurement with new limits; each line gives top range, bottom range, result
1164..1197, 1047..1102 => 0.88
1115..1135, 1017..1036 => 1.01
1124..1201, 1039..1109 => 0.91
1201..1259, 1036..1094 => 0.88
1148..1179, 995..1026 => 1.06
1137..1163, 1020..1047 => 0.94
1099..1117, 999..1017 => 1.15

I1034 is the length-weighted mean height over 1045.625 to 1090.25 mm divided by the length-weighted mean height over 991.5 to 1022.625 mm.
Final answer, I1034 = 1.1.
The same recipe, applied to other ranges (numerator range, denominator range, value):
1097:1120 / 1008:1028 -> 1.24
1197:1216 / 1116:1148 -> 0.94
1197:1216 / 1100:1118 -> 0.89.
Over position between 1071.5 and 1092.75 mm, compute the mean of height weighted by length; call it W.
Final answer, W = 55.4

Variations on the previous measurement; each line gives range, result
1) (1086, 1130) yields 50.8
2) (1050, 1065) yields 44.1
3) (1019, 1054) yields 50.2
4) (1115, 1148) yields 48.3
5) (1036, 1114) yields 51.8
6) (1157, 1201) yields 45.7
